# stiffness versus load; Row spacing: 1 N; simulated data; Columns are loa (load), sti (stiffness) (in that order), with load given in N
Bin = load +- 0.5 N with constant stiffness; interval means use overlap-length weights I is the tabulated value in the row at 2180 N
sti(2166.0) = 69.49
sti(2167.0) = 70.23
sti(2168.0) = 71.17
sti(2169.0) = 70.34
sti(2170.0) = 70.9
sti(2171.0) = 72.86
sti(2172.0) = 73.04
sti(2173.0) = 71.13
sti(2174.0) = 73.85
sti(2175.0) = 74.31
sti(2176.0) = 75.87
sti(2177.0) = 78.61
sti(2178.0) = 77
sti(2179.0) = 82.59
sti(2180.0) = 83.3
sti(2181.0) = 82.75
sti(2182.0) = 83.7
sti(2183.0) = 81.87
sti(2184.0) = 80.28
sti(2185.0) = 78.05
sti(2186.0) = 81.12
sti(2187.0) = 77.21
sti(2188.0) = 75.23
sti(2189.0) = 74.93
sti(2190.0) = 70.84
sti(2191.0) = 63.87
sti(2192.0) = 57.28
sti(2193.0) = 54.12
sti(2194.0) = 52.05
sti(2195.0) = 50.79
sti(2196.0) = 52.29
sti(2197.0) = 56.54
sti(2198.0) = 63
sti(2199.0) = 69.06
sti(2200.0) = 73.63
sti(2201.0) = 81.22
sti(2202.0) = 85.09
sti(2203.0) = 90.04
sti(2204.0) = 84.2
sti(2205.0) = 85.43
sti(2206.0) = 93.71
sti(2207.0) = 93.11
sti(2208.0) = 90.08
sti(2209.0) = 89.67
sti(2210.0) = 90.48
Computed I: 83.3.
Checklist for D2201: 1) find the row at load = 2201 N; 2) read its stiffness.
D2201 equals 81.22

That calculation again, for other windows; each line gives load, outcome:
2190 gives 70.84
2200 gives 73.63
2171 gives 72.86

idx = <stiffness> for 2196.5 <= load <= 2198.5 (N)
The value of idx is 59.8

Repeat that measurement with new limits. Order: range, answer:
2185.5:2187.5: 79.2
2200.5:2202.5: 83.2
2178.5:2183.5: 82.8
